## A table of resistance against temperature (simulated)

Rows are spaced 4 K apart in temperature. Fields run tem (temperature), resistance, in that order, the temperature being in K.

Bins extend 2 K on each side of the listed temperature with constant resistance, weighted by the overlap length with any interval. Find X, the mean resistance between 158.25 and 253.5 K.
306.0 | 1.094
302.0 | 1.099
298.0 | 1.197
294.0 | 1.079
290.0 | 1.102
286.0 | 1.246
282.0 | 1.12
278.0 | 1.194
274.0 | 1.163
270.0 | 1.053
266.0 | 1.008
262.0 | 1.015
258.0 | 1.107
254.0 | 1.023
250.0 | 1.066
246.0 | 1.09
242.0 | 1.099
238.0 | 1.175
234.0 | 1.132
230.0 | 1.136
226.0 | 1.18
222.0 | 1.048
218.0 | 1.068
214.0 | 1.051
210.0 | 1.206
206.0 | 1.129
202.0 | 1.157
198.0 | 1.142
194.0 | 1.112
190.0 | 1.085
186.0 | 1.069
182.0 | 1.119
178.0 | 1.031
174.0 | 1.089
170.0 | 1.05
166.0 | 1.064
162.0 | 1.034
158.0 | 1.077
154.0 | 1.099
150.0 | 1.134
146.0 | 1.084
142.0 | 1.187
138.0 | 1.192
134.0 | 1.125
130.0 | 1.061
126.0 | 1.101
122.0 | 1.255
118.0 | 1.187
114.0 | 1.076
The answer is 1.1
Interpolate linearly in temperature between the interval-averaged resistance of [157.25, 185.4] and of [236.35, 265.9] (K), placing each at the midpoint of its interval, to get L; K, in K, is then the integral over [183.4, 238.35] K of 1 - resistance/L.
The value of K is -2.5 K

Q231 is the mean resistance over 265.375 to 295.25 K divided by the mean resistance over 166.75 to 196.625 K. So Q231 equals 1.0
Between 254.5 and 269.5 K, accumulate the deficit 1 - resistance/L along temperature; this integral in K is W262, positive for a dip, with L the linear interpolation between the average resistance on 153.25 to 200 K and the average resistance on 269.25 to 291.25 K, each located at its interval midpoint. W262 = 1.3 K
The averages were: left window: 1.08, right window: 1.15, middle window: 1.04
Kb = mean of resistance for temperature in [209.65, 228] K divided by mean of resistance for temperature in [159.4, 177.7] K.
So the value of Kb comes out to 1.0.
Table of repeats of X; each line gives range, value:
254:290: 1.11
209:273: 1.09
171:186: 1.08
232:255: 1.1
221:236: 1.13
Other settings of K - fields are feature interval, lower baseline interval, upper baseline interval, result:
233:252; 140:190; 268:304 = 0.1 K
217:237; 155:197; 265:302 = -0.3 K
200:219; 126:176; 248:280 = -0.6 K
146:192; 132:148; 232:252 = 2.4 K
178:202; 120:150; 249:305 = 0.5 K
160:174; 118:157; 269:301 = 1.0 K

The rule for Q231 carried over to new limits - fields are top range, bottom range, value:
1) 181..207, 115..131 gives 0.97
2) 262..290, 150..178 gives 1.05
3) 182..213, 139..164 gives 1.02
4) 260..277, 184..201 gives 0.97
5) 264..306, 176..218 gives 1.01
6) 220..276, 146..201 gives 1.01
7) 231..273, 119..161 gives 0.96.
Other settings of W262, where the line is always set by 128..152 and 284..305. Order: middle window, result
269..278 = 0.06 K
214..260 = 1.53 K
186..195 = 0.35 K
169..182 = 0.76 K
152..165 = 0.72 K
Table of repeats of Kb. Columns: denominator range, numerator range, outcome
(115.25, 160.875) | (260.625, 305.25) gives 0.99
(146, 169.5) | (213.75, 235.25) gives 1.02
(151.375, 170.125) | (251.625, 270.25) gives 0.97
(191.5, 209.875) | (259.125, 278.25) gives 0.94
